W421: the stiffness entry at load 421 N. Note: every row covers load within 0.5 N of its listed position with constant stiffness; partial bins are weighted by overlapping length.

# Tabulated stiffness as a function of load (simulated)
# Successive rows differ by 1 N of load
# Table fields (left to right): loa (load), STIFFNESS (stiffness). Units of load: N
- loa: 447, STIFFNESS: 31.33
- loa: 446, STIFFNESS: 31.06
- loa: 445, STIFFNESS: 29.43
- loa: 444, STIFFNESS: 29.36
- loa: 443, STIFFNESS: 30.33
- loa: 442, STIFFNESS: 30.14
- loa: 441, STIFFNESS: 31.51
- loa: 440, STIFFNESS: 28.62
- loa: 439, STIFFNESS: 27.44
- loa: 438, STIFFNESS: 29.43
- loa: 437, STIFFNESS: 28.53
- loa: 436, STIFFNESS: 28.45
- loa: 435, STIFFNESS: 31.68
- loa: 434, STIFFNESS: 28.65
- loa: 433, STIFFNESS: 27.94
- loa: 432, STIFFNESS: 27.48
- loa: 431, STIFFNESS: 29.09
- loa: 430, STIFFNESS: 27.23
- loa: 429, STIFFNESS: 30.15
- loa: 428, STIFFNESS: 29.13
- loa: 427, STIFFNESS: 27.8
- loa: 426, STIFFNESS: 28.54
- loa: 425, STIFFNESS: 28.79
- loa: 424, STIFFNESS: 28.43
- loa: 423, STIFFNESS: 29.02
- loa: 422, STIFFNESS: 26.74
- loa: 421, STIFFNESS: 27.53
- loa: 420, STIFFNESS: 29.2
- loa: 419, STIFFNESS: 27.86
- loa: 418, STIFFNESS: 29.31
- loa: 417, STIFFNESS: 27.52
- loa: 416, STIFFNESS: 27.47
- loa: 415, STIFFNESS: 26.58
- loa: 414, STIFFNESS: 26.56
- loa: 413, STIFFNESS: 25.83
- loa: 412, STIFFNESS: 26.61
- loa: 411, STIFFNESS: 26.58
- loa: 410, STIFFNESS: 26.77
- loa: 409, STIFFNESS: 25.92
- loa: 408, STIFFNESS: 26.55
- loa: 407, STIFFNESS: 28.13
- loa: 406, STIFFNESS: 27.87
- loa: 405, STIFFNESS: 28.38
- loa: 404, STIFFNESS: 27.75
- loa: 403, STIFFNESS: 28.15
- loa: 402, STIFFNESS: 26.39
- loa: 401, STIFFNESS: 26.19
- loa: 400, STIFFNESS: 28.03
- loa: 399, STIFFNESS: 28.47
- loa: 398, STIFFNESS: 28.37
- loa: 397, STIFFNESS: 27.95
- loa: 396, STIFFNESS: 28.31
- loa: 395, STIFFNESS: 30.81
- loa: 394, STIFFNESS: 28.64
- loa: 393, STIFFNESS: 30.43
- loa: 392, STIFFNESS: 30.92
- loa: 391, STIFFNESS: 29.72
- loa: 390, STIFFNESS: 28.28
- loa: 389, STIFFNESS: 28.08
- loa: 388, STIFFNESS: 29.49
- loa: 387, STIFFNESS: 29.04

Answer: 27.53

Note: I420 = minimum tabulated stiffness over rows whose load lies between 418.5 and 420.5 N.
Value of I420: 27.86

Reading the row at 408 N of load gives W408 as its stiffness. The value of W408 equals 26.55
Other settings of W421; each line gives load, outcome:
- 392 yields 30.92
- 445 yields 29.43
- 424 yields 28.43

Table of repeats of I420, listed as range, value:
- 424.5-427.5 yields 27.8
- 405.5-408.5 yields 26.55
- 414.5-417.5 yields 26.58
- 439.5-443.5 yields 28.62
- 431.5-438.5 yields 27.48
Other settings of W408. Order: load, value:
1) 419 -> 27.86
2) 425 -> 28.79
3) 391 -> 29.72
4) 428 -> 29.13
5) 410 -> 26.77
